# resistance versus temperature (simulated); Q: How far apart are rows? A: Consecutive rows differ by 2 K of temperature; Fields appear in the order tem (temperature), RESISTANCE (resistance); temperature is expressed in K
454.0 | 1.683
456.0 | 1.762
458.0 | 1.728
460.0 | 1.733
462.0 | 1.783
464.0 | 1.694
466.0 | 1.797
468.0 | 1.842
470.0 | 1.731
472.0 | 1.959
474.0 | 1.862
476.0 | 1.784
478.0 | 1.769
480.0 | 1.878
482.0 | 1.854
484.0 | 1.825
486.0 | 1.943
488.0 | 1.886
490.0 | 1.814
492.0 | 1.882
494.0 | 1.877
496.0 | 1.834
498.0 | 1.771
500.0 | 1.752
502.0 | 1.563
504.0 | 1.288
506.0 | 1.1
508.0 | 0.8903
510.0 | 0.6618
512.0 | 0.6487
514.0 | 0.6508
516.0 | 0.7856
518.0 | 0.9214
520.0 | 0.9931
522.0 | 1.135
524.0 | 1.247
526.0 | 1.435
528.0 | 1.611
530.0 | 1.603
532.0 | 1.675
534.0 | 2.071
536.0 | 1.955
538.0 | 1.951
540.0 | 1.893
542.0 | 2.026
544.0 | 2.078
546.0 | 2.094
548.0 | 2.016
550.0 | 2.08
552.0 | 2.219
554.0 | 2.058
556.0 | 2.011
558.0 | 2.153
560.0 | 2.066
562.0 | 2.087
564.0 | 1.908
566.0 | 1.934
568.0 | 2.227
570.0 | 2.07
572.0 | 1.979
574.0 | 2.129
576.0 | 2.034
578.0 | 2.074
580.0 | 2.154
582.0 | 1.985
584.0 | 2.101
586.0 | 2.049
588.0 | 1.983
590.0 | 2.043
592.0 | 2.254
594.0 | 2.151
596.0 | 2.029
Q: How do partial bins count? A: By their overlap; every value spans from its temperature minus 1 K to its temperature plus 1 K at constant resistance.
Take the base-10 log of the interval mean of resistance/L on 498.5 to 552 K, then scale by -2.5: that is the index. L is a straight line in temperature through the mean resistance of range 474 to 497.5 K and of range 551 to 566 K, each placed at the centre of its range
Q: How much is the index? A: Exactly 0.31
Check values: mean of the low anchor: 1.85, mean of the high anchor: 2.06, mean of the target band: 1.48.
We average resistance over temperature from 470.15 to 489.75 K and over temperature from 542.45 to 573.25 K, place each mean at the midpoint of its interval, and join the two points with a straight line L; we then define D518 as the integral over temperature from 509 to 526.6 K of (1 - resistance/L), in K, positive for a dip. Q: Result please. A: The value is 9.2 K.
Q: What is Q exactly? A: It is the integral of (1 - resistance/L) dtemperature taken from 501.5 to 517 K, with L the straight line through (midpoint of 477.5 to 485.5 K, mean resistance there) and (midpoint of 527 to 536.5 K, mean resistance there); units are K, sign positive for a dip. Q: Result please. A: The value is 7.5 K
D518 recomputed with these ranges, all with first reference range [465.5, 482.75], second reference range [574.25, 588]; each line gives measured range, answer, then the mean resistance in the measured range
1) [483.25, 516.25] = 7.8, 1.43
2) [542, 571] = -0.9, 2.07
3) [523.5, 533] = 2.1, 1.53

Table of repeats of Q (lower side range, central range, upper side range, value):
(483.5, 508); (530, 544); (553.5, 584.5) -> -0.17 K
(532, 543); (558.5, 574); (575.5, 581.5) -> -0.03 K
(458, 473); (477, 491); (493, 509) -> -1.80 K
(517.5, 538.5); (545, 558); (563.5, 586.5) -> -2.19 K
